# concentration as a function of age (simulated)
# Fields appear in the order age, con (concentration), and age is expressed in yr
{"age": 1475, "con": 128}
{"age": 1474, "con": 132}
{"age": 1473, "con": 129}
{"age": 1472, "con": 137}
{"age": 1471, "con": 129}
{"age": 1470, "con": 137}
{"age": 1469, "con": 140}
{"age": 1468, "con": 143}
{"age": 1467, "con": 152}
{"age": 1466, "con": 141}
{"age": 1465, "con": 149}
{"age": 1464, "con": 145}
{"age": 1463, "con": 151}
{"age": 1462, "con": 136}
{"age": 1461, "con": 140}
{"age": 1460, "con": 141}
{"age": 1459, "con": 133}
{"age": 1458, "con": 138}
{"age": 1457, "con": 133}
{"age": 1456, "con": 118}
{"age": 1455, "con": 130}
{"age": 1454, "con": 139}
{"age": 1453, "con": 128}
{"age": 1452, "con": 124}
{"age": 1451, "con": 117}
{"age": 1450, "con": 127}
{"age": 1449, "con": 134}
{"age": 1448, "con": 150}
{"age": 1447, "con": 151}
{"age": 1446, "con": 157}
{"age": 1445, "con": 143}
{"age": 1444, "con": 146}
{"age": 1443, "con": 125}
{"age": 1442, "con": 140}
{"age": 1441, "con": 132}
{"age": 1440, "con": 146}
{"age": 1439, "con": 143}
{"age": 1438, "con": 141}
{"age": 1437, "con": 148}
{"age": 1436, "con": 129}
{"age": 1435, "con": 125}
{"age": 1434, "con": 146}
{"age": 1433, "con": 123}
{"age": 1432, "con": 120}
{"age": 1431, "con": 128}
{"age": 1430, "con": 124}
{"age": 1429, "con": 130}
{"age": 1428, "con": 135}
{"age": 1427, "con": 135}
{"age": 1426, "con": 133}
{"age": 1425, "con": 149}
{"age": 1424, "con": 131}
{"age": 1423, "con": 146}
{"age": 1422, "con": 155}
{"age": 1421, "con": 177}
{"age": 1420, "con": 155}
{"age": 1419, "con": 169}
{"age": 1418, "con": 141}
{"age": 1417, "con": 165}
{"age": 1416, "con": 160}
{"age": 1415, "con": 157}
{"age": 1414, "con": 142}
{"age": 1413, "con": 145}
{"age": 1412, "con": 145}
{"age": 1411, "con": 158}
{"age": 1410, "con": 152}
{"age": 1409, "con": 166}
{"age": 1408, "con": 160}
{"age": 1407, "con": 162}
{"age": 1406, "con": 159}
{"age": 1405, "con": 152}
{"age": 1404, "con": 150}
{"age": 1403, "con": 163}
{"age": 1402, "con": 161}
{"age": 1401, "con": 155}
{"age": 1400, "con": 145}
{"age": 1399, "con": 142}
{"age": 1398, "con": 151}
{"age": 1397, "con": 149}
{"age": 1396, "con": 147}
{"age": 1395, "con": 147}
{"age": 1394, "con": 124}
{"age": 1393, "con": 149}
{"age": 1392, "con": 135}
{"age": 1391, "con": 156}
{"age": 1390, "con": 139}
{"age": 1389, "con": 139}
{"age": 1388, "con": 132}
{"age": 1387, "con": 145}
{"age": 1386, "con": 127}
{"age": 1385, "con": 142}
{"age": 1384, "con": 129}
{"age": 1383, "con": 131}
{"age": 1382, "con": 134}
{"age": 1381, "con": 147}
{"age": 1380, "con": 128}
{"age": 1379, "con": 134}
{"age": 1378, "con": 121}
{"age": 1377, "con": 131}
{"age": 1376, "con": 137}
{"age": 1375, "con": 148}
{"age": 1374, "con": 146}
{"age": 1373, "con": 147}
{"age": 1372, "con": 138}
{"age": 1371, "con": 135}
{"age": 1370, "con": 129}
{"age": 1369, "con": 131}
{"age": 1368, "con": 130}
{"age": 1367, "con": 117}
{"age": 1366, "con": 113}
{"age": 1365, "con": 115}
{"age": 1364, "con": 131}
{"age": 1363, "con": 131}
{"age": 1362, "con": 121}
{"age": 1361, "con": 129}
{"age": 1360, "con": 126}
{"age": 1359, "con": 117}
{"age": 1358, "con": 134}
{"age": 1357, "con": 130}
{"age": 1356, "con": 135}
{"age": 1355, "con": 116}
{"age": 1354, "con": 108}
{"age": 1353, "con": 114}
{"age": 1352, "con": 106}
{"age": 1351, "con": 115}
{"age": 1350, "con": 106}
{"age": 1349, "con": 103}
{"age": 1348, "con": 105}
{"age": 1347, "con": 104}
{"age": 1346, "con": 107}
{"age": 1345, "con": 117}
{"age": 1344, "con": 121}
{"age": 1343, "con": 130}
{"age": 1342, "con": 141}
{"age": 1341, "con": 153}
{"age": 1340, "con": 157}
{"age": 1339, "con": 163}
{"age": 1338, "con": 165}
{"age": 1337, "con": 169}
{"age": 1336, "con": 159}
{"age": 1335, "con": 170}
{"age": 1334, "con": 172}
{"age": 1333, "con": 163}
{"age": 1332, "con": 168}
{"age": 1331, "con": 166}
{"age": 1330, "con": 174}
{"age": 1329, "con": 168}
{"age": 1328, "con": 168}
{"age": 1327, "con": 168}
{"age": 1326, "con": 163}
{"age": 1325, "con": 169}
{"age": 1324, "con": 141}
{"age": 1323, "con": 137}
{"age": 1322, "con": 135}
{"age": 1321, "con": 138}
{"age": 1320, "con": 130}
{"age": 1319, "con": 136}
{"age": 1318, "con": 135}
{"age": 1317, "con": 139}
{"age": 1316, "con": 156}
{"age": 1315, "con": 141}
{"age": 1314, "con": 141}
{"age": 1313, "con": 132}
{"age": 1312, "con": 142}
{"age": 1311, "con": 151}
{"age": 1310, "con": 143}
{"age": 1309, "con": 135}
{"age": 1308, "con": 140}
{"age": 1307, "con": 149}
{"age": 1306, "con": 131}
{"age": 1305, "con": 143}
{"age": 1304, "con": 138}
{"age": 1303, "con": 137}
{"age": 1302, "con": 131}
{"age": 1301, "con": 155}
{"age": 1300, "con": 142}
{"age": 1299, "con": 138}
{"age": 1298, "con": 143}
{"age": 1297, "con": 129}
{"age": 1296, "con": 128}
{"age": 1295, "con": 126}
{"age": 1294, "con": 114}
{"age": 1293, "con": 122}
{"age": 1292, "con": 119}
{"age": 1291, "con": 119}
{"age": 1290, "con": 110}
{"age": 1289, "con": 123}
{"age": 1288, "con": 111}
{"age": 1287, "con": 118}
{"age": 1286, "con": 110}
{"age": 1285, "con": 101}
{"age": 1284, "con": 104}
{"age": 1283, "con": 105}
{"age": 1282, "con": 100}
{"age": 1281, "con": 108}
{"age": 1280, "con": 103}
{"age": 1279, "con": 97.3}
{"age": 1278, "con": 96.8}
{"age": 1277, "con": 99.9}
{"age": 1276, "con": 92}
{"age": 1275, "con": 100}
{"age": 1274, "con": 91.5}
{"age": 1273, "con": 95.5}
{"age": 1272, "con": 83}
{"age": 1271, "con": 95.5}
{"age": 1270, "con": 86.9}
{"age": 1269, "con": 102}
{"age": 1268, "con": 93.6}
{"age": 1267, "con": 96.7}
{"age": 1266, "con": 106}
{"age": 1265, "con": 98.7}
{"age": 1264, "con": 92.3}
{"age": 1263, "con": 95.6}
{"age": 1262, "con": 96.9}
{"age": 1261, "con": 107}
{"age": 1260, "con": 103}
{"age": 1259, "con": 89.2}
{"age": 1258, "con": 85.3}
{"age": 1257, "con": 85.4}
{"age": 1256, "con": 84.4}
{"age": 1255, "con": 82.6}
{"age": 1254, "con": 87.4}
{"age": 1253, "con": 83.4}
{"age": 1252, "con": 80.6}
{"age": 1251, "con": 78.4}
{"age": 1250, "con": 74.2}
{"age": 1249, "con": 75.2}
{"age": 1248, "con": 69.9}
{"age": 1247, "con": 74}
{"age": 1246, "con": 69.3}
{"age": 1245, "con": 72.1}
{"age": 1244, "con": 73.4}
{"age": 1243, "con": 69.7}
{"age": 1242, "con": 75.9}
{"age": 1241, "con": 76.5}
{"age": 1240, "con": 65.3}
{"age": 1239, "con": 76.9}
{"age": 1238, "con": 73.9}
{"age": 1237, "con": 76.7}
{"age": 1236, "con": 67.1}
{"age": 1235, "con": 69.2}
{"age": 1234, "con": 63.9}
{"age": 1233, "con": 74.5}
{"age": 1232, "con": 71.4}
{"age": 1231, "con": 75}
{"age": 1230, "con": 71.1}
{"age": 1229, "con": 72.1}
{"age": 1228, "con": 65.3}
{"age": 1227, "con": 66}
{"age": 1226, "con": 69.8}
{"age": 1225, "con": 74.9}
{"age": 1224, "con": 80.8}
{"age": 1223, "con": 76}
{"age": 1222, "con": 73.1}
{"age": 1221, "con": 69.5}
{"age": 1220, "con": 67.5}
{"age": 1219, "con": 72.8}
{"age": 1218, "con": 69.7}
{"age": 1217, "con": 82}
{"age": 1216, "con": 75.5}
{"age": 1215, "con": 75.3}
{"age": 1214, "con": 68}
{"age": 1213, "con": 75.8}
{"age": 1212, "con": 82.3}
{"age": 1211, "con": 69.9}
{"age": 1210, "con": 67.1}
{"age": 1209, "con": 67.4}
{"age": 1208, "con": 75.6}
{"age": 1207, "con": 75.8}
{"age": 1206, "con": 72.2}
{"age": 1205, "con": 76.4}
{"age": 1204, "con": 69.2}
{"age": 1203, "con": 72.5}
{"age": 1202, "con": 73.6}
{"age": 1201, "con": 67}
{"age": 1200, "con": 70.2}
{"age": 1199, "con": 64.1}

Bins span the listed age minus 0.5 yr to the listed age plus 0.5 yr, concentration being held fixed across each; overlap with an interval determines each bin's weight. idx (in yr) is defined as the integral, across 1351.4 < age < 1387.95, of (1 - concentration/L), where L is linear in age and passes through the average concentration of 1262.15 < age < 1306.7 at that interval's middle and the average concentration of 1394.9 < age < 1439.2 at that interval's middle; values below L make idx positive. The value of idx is 1.5 yr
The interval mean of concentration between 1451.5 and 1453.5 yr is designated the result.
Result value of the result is 126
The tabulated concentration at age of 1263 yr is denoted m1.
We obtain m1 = 95.6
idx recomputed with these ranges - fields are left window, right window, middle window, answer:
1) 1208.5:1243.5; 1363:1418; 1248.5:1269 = -0.89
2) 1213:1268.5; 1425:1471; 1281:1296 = -3.48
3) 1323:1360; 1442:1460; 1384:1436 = -3.20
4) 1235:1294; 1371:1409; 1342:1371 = 2.19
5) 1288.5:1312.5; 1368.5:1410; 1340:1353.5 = 1.95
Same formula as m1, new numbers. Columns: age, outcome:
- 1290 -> 110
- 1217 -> 82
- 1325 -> 169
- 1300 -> 142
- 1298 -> 143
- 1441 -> 132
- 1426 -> 133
